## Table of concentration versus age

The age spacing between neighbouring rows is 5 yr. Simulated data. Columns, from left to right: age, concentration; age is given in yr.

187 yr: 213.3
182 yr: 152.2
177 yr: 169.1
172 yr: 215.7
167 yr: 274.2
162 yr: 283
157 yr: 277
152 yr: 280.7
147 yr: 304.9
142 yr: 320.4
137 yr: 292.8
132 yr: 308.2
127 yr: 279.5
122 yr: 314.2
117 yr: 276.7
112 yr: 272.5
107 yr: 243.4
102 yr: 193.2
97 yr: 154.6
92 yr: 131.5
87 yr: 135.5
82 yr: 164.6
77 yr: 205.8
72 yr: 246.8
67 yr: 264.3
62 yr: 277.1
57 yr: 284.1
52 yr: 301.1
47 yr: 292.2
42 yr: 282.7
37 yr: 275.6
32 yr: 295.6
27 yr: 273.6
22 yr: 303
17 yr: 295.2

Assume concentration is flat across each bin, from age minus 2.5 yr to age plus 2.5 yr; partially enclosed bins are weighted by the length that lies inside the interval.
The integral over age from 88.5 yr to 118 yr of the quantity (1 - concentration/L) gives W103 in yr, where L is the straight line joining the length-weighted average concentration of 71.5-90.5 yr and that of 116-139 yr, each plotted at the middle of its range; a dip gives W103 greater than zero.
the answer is 4.0 yr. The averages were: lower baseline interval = 179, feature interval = 206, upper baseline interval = 295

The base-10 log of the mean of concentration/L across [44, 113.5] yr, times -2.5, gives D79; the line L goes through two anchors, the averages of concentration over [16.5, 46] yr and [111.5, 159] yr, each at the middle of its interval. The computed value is 0.27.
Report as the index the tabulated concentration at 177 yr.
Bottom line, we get 169.1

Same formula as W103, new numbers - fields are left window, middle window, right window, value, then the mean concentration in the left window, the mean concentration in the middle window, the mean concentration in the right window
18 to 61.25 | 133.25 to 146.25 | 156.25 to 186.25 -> -3.6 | 288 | 307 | 225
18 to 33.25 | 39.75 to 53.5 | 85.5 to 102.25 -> -2.5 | 291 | 292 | 149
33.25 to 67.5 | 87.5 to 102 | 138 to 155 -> 7.0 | 284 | 151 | 300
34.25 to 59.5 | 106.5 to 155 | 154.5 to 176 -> -4.8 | 287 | 291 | 256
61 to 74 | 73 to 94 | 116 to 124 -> 8.1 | 262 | 166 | 298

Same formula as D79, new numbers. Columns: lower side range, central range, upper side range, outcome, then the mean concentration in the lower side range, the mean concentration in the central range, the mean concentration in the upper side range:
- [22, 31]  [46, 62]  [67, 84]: -0.178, 285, 290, 216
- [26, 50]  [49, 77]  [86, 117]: -0.074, 285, 269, 198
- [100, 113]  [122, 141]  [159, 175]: -0.224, 234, 298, 255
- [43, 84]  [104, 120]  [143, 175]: 0.006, 257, 264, 273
